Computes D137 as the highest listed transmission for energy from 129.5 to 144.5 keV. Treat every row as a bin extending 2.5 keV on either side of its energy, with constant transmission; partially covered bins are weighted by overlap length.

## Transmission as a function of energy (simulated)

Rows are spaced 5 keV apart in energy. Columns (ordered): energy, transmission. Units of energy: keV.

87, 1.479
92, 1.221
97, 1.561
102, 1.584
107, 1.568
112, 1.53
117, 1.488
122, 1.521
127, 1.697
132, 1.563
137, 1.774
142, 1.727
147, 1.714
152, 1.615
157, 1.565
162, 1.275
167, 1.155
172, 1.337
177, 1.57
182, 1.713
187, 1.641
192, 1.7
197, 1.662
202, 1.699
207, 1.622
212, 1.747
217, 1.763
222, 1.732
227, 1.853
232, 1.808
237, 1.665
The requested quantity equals 1.774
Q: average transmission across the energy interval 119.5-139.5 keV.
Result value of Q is 1.64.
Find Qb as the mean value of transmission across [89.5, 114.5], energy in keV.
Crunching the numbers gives 1.49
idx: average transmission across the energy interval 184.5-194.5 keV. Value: 1.67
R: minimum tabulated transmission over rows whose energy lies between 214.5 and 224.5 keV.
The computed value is 1.732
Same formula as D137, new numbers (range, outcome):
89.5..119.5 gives 1.584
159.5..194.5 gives 1.713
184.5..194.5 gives 1.7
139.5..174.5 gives 1.727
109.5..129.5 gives 1.697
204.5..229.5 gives 1.853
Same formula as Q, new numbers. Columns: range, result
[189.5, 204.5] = 1.69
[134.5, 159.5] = 1.68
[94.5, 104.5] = 1.57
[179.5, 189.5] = 1.68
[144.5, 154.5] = 1.66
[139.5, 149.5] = 1.72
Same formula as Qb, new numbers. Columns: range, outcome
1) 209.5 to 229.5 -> 1.77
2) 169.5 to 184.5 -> 1.54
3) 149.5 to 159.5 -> 1.59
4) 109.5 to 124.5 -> 1.51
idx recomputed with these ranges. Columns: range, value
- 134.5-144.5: 1.75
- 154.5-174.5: 1.33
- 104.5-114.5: 1.55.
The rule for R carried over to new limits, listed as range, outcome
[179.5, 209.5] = 1.622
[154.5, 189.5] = 1.155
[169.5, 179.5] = 1.337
